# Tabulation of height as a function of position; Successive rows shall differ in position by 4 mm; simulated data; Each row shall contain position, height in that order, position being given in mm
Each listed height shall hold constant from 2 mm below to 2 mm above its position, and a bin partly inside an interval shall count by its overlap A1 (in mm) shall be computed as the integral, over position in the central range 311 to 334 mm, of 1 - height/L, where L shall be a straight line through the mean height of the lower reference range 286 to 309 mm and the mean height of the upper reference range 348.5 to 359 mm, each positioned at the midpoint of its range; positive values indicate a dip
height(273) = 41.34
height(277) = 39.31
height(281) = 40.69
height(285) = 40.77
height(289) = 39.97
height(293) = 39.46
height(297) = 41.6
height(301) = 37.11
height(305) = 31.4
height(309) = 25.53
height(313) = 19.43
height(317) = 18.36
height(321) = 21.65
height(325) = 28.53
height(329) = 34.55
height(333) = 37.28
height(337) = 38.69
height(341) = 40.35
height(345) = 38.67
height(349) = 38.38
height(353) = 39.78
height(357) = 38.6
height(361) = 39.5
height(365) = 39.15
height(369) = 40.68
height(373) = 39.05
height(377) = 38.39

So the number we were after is 7.13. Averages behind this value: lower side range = 37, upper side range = 39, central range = 26.2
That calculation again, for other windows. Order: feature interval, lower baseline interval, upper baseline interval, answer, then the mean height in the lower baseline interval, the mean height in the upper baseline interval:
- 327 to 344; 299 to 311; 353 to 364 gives -0.9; 31.3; 39.2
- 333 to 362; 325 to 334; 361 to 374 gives -1.8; 34.1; 39.7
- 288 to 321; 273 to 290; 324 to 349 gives 7.0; 40.3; 36.8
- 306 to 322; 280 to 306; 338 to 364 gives 7.0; 38.9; 39.2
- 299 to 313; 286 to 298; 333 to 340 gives 3.6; 40.3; 38.5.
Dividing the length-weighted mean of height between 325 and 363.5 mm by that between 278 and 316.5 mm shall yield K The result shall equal 1.10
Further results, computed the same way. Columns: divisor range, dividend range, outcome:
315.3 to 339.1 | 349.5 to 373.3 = 1.31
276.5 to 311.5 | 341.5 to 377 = 1.06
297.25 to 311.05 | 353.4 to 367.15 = 1.20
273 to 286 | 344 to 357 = 0.96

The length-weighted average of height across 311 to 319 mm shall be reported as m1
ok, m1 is 18.9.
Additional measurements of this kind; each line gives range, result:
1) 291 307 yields 37.4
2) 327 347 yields 37.9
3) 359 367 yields 39.3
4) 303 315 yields 25.5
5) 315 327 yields 22.8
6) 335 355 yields 39.2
